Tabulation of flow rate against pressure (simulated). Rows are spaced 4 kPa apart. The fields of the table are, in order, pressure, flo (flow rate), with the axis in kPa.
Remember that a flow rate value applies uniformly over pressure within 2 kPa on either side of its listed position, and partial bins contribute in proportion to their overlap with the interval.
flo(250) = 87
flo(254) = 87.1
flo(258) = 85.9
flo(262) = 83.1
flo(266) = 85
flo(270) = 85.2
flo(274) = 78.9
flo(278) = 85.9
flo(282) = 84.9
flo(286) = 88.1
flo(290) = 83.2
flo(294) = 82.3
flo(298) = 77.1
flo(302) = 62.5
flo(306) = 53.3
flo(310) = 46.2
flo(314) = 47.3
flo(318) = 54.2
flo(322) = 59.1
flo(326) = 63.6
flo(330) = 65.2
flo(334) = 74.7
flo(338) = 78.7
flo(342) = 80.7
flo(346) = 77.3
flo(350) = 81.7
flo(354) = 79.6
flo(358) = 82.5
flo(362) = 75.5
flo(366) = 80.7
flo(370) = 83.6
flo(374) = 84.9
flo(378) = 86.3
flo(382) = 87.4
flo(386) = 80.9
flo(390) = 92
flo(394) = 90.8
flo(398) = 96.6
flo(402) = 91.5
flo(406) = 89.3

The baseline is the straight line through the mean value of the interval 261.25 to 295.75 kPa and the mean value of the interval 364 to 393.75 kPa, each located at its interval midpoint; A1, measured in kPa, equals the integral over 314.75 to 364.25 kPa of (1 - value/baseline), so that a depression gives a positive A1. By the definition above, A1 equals 7.5 kPa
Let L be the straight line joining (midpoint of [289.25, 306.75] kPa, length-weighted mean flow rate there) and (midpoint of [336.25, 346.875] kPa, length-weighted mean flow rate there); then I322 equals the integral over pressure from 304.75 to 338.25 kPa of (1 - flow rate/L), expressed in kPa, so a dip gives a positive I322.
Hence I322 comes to 7.3 kPa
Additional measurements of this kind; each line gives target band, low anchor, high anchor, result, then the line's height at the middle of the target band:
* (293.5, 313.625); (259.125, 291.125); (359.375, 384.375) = 5.4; 84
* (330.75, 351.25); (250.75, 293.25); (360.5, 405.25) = 2.0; 85.9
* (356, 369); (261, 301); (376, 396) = 1.0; 86.4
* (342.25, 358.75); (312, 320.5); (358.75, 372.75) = -2.0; 71.4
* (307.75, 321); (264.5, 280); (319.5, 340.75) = 4.1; 72.5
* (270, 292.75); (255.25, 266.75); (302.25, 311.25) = -4.6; 70.4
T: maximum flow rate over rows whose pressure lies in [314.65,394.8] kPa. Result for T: 92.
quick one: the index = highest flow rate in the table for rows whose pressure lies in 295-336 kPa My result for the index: 77.1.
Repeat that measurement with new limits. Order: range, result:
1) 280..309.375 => 88.1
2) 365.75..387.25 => 87.4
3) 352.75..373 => 83.6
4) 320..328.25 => 63.6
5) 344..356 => 81.7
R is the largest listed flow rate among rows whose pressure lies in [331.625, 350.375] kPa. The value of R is 81.7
